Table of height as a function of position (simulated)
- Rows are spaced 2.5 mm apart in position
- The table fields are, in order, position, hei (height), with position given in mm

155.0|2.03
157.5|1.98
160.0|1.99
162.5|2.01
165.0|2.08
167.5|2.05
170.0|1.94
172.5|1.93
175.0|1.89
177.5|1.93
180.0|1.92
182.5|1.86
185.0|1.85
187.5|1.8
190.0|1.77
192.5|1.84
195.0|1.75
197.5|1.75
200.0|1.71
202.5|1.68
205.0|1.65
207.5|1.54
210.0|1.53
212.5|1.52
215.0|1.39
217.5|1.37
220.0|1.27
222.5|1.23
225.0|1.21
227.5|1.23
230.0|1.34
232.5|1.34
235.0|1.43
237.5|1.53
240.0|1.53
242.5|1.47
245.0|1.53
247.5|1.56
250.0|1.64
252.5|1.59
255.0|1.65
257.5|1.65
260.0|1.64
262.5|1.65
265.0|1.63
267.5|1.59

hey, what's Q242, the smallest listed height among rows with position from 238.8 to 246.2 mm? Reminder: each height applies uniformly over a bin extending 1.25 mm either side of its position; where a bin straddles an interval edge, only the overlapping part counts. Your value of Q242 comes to 1.47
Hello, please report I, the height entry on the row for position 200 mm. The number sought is 1.71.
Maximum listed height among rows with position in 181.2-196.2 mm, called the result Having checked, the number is 1.86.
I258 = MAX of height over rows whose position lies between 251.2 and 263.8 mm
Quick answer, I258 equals 1.65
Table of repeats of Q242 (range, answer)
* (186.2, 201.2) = 1.71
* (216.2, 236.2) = 1.21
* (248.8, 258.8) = 1.59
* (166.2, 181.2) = 1.89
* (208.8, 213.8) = 1.52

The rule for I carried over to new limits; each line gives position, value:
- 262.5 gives 1.65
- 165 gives 2.08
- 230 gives 1.34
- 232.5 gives 1.34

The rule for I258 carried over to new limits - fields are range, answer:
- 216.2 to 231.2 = 1.37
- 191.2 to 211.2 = 1.84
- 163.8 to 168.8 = 2.08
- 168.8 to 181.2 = 1.94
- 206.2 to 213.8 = 1.54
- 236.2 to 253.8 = 1.64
